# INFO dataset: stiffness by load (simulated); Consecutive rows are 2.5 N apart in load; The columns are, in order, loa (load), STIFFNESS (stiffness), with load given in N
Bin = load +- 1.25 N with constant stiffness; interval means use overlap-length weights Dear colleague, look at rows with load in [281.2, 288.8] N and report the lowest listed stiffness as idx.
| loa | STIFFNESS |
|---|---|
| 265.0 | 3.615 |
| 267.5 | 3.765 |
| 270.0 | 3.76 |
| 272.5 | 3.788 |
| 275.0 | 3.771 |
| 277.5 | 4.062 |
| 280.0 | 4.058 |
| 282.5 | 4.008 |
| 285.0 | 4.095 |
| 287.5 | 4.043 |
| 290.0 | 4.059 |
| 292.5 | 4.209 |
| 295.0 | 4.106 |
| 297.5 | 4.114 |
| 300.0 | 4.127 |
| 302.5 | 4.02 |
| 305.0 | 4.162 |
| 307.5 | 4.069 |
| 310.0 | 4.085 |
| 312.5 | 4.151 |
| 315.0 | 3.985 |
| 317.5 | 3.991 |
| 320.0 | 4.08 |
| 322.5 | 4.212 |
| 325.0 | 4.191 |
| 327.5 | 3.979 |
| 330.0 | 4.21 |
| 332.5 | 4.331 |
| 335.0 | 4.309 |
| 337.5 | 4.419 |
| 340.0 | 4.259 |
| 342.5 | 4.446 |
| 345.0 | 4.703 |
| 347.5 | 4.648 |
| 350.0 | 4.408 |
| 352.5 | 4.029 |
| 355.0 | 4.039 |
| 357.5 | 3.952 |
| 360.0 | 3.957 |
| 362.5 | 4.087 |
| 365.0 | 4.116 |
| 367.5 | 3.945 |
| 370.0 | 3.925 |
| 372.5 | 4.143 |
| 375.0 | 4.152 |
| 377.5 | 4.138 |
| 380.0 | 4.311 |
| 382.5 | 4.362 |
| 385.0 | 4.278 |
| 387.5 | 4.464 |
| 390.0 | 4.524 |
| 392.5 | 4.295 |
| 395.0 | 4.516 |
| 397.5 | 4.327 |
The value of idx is 4.008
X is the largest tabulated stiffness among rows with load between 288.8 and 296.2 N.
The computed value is 4.209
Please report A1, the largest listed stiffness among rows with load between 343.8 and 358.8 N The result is 4.703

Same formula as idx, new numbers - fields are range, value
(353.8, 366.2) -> 3.952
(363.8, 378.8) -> 3.925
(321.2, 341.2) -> 3.979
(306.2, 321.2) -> 3.985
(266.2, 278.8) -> 3.76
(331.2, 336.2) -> 4.309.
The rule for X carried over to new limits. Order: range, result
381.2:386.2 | 4.362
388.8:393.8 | 4.524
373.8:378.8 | 4.152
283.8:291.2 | 4.095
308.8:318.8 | 4.151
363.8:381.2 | 4.311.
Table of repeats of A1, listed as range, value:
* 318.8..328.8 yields 4.212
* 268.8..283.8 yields 4.062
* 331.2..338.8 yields 4.419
